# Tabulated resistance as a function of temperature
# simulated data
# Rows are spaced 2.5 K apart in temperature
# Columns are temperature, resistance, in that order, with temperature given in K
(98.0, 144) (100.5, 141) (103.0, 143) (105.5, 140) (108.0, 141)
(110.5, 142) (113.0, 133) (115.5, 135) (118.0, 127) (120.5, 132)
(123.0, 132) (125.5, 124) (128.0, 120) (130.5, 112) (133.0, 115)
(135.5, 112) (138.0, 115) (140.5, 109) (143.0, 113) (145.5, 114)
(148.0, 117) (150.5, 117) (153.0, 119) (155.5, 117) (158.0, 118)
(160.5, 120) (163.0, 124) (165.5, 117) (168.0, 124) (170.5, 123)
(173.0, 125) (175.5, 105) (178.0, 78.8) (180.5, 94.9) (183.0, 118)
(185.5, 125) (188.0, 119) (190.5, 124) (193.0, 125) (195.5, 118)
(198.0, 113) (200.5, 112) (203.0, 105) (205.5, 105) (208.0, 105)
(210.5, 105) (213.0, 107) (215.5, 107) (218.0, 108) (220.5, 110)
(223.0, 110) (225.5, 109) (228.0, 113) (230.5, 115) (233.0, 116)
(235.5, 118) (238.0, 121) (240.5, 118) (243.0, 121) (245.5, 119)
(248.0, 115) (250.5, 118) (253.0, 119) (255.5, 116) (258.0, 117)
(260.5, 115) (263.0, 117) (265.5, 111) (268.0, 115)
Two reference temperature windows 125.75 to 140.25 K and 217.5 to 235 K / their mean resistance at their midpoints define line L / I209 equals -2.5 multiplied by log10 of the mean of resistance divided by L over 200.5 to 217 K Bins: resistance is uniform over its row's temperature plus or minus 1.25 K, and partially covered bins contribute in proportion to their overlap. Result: 0.06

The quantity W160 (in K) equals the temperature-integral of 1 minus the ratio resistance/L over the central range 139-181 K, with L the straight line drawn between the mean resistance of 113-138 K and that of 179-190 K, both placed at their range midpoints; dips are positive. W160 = 1.3 K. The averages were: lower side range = 123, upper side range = 114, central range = 114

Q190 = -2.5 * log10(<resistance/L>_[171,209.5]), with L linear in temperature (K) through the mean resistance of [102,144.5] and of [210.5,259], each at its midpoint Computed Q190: 0.07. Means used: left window 126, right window 114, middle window 112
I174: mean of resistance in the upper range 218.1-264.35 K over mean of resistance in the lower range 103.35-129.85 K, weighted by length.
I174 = 0.9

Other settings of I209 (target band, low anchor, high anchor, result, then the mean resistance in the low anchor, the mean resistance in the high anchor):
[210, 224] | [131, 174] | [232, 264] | 0.093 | 117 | 118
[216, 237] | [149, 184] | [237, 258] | 0.047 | 114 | 118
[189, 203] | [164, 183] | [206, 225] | -0.081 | 110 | 107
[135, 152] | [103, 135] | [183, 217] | 0.096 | 130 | 113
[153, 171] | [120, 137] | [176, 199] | -0.039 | 120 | 113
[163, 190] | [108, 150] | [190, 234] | 0.022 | 122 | 111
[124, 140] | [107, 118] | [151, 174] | 0.124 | 136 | 121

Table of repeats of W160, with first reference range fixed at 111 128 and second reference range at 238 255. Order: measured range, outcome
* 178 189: 1.3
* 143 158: 1.3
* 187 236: 3.9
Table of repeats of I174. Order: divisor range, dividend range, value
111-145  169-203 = 0.93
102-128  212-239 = 0.84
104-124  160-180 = 0.84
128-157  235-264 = 1.03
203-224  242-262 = 1.10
